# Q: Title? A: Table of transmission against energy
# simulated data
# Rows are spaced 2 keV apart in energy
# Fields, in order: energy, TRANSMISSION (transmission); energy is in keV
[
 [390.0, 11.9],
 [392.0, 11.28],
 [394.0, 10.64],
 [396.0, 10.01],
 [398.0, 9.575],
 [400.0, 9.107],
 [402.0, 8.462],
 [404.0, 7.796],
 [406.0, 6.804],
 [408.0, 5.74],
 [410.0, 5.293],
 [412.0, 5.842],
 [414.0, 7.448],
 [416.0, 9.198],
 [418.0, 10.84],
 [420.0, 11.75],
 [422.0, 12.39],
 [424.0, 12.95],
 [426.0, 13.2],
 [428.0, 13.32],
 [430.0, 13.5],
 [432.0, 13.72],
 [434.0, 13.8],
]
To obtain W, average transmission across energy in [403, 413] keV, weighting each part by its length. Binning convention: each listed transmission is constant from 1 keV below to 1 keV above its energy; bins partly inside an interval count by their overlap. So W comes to 6.29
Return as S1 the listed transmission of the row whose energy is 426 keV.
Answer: 13.2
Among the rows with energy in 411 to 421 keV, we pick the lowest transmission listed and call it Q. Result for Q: 5.842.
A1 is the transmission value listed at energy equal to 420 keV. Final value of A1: 11.75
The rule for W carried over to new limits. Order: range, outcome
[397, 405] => 8.73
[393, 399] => 10.1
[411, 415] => 6.64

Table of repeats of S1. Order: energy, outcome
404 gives 7.796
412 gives 5.842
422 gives 12.39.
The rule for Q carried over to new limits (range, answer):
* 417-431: 10.84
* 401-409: 5.74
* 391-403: 8.462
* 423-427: 12.95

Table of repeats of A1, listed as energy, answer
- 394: 10.64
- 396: 10.01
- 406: 6.804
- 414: 7.448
